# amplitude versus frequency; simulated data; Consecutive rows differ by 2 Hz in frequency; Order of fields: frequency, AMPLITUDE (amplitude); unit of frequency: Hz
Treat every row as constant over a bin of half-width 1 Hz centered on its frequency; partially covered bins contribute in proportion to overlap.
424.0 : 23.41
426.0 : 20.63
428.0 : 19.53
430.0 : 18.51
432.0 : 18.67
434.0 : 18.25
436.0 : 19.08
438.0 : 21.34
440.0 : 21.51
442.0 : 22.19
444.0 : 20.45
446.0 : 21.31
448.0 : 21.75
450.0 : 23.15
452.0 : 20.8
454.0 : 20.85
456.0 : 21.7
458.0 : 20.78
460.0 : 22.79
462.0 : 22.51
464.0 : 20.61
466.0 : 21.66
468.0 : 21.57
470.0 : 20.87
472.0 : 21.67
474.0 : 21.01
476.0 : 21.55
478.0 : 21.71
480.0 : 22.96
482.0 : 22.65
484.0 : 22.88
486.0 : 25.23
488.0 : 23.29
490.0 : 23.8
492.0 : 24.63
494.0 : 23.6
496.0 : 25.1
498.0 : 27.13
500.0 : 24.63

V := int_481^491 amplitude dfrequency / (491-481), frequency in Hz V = 23.6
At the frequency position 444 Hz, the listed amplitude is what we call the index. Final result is 20.45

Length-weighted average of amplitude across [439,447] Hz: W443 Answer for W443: 21.4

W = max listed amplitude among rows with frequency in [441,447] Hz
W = 22.19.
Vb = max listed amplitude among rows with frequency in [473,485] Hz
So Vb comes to 22.96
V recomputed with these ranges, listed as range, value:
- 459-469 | 21.8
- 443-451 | 21.7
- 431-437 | 18.7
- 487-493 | 23.9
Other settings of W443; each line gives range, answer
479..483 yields 22.8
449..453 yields 22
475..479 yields 21.6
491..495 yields 24.1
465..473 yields 21.4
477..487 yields 23.1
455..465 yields 21.7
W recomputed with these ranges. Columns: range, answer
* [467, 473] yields 21.67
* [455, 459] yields 21.7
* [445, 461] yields 23.15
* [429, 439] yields 21.34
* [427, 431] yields 19.53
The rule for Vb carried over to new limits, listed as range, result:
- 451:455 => 20.85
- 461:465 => 22.51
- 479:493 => 25.23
